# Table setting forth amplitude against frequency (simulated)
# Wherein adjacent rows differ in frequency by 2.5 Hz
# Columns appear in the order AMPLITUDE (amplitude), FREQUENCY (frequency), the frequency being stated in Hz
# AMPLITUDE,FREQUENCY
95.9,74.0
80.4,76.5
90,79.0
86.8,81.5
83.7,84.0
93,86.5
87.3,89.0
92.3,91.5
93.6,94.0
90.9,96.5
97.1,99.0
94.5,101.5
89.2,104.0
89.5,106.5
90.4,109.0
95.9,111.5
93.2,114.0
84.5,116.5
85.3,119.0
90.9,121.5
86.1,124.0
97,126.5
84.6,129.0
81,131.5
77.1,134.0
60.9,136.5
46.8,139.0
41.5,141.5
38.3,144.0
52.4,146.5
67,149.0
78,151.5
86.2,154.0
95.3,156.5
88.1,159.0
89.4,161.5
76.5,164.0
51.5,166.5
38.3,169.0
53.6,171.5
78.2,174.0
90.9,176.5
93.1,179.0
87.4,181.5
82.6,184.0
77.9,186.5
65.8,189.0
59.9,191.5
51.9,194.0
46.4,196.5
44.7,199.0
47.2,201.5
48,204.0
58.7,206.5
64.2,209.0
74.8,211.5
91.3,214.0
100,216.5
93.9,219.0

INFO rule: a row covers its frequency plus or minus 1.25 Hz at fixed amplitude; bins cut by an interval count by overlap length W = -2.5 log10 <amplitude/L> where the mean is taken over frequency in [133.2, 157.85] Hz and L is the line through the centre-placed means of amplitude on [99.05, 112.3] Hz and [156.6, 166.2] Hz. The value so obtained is 0.31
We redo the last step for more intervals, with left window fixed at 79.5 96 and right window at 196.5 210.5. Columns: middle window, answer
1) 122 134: -0.13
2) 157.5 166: -0.24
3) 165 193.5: -0.18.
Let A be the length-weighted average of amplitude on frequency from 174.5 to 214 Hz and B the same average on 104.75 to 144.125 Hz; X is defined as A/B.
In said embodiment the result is 0.85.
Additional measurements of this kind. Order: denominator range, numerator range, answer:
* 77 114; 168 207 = 0.71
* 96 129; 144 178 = 0.79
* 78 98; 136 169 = 0.74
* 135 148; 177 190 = 1.68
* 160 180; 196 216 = 0.86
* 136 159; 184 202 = 0.91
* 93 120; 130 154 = 0.68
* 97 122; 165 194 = 0.77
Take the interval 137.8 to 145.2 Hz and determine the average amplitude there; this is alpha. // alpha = 42.2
